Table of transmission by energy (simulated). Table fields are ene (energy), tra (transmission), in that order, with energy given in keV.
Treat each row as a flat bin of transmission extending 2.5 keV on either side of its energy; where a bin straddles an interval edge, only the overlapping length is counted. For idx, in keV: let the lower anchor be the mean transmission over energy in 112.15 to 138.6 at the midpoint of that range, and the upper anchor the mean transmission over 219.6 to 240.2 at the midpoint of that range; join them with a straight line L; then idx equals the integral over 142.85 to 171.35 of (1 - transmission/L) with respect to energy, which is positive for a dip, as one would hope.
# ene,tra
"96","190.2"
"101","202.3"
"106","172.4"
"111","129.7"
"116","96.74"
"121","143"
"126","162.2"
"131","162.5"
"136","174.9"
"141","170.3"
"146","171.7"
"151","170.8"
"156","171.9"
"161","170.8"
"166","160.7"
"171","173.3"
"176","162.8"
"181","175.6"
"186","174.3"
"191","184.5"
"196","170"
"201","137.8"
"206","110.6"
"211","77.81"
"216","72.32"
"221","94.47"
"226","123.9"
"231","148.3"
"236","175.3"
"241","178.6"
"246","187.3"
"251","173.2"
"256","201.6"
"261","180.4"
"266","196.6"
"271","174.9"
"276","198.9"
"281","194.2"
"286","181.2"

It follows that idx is -4.8 keV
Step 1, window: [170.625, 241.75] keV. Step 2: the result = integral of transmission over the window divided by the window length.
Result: 142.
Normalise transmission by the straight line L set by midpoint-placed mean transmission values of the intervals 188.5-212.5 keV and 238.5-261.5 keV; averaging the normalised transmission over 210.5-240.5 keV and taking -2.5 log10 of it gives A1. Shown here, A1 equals 0.320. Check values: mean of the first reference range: 139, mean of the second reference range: 185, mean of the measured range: 122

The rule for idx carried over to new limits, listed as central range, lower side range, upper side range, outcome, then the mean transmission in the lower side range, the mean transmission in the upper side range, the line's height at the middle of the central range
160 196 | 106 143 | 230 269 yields -1.83 keV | 150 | 181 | 163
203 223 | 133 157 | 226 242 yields 8.94 keV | 172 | 160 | 162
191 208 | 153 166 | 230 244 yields 2.28 keV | 169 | 170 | 170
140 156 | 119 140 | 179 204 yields -0.76 keV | 162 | 167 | 163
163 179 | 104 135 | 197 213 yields -4.87 keV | 145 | 115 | 127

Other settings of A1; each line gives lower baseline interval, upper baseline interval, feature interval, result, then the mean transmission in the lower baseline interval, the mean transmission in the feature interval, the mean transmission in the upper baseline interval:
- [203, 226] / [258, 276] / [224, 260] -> -0.20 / 93.7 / 171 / 187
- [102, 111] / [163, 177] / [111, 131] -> 0.21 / 166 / 137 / 166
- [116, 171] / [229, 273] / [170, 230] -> 0.24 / 163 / 137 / 180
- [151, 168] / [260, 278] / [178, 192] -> -0.02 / 168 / 177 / 188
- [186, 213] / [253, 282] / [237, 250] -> -0.05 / 141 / 181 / 191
